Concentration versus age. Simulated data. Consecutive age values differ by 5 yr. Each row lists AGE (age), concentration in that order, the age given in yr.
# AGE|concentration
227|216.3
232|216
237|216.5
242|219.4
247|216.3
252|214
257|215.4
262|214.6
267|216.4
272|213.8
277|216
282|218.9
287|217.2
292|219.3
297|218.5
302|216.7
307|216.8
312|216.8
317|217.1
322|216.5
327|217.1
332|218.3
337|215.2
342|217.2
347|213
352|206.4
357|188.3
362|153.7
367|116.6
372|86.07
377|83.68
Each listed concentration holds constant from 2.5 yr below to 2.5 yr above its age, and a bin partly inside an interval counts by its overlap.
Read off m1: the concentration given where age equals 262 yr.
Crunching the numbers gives 214.6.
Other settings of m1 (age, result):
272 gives 213.8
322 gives 216.5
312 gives 216.8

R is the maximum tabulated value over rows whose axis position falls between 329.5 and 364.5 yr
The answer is 218.3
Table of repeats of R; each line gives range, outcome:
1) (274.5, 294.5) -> 219.3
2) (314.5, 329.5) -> 217.1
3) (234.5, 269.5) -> 219.4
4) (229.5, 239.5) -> 216.5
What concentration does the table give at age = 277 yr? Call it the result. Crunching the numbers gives 216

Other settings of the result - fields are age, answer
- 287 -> 217.2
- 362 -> 153.7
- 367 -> 116.6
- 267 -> 216.4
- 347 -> 213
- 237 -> 216.5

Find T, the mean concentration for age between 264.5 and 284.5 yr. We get 216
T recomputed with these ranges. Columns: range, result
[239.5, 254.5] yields 217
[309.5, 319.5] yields 217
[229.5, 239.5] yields 216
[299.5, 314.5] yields 217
